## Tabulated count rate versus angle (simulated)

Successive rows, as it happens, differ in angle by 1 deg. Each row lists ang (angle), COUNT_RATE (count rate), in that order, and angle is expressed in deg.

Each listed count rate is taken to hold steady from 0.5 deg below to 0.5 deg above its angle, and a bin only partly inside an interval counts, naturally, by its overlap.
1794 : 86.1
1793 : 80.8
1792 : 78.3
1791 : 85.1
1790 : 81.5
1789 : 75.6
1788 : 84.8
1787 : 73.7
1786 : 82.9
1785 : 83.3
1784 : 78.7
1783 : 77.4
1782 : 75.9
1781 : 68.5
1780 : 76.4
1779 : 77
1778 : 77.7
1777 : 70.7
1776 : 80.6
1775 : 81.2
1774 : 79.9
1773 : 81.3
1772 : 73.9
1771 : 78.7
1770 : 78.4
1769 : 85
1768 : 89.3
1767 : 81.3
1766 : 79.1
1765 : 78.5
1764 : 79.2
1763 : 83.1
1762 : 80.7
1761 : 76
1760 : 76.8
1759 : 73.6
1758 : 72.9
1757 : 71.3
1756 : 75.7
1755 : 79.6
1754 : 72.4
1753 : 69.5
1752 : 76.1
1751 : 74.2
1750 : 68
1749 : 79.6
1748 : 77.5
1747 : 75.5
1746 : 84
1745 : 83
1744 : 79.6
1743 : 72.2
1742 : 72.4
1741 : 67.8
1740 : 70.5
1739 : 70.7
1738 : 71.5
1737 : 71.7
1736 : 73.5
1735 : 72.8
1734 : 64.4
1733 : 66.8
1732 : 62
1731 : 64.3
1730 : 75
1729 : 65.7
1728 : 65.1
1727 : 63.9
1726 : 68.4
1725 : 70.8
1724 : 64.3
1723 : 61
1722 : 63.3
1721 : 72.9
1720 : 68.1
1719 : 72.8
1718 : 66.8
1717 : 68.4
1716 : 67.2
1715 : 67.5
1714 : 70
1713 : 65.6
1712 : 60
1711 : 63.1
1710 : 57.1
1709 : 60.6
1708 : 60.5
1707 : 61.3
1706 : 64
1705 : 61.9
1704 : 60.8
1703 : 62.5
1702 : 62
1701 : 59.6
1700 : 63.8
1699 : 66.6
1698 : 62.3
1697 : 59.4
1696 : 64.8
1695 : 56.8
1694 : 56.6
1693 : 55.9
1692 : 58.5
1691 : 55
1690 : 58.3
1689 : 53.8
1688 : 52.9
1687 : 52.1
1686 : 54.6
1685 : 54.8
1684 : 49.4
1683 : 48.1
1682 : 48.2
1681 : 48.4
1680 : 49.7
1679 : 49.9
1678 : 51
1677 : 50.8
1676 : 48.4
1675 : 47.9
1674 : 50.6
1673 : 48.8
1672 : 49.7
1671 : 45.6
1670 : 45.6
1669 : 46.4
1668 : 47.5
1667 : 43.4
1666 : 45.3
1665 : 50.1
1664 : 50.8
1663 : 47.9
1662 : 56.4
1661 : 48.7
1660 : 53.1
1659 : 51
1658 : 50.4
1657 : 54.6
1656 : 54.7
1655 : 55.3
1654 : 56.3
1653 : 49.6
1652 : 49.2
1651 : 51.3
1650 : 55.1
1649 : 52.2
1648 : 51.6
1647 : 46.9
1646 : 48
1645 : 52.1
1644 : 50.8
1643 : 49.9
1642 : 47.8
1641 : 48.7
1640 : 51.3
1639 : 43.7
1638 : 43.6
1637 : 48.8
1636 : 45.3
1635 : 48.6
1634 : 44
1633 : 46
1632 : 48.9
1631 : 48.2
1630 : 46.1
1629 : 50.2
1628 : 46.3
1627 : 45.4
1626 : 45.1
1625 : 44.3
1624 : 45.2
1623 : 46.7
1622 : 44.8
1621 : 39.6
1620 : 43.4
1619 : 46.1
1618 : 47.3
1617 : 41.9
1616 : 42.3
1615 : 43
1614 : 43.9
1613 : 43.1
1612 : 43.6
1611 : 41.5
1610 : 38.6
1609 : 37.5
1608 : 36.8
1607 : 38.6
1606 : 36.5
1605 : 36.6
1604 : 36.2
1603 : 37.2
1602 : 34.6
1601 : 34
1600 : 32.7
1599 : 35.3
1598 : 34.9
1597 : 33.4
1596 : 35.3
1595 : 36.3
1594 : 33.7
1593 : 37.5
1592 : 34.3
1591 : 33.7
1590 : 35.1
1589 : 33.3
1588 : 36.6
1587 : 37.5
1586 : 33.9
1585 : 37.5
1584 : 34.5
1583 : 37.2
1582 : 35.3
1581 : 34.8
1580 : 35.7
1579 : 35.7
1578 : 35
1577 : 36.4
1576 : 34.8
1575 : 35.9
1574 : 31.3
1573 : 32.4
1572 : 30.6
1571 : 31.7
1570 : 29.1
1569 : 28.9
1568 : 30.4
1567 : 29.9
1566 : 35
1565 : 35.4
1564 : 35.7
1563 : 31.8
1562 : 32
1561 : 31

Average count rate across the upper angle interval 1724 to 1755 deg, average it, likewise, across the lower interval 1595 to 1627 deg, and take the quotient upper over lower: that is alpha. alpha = 1.8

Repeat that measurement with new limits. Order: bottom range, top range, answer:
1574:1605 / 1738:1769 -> 2.17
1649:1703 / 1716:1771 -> 1.38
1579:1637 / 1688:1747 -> 1.64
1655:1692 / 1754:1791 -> 1.55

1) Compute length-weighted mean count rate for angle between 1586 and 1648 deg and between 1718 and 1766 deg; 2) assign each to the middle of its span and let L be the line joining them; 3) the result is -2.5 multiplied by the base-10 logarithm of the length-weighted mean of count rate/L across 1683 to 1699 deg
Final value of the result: 0.07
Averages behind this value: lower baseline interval 42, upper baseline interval 72.3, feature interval 56.4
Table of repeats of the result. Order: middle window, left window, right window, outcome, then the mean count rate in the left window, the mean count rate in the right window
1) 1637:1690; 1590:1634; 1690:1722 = 0.05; 40.6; 62.9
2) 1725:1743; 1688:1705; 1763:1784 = 0.00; 59.7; 78.6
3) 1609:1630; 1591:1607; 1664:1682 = -0.13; 35.3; 48.3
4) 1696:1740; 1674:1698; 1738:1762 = -0.03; 53.4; 74.8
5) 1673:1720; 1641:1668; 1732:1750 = 0.06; 50.8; 73.2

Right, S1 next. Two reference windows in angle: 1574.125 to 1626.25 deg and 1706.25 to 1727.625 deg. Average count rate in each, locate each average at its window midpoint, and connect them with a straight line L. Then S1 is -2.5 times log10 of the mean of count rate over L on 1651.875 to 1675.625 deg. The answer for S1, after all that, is 0.06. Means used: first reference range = 38.1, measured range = 50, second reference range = 65.4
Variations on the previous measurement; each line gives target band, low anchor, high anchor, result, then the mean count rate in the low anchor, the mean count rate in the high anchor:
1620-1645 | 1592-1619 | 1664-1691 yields -0.10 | 38.2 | 49.8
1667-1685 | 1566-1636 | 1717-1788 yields 0.16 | 38.5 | 74.3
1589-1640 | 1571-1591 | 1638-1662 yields 0.04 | 34.8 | 50.9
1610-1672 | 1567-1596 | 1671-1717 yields -0.03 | 34.2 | 57.1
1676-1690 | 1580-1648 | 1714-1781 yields 0.14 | 41.4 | 73.6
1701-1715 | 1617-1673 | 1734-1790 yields 0.02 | 48.4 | 76.7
